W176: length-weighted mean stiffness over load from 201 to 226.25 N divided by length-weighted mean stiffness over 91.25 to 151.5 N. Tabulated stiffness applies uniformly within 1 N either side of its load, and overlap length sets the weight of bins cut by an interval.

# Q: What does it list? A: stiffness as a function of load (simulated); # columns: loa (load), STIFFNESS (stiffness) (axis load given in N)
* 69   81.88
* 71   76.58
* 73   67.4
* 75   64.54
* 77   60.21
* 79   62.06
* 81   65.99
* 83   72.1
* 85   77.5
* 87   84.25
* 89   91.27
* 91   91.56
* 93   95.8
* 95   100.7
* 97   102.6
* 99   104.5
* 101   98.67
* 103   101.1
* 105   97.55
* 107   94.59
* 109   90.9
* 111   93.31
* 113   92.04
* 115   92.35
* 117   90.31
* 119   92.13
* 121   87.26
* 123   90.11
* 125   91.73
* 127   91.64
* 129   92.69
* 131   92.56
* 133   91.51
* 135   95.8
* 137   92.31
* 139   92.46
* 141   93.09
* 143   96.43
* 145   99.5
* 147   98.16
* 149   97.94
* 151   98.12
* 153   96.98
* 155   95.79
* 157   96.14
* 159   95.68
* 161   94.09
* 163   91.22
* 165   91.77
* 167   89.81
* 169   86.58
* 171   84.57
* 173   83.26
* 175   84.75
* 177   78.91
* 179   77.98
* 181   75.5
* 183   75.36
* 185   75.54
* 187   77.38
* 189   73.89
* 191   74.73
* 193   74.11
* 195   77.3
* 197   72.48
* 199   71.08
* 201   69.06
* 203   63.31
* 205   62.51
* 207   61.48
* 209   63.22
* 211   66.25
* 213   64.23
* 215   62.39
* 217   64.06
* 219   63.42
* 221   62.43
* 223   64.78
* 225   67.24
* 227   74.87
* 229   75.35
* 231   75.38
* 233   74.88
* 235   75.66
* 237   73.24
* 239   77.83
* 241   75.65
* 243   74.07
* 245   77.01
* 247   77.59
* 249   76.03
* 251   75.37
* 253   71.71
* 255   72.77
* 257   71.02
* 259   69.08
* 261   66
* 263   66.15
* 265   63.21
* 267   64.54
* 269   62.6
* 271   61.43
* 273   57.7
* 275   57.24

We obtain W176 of 0.68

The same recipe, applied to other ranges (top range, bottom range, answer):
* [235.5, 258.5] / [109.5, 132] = 0.82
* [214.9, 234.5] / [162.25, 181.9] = 0.82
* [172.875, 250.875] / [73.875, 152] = 0.80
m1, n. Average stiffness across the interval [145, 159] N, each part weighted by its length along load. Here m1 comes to 97.2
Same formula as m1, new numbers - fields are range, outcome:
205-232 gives 66.4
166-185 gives 81.5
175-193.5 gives 76.5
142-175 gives 93.2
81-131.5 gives 91.8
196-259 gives 70.2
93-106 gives 100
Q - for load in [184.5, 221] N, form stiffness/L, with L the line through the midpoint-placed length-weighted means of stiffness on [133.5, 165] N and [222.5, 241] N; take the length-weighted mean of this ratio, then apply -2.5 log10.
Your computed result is 0.19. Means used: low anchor 95.4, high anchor 73.6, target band 68.4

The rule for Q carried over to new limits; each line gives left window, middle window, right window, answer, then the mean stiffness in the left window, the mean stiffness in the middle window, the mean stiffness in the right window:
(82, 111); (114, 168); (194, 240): -0.118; 93.1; 93.6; 68.8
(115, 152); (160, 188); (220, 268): 0.029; 93.5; 83.3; 71.7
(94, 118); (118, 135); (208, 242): 0.004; 96.6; 91.5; 69.5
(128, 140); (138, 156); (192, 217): -0.099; 92.9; 96.5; 67.2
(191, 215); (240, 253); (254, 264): -0.104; 67.8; 75.6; 69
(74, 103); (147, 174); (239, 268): -0.176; 84.3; 92.7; 71.7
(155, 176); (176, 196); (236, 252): 0.138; 90.1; 76.1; 75.8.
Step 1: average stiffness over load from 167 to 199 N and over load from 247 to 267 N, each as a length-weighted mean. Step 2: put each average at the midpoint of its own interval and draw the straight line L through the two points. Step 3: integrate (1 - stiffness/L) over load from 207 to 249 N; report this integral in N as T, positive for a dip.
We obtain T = 1.7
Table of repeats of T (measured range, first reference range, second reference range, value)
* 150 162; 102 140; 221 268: -1.3 N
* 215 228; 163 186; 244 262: 1.9 N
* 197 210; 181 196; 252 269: 1.4 N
